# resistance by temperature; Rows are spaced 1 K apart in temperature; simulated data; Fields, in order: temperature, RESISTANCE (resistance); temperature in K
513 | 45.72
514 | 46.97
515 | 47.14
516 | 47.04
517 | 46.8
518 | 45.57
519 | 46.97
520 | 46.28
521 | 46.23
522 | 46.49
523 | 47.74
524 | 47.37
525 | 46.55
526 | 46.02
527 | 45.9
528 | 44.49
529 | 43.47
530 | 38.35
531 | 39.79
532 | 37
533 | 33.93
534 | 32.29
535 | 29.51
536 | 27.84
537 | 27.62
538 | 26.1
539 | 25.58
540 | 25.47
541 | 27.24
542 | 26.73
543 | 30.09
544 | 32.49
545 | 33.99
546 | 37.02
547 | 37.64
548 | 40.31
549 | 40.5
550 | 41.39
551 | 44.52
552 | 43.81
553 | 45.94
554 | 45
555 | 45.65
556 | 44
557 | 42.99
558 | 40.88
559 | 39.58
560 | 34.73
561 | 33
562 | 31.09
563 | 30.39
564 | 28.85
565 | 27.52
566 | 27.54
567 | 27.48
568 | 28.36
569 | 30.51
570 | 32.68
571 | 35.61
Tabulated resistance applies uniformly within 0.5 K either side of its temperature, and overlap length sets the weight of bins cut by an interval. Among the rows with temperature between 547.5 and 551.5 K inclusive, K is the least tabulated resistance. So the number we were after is 40.31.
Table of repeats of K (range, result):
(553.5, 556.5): 44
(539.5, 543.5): 25.47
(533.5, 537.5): 27.62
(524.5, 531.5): 38.35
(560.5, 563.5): 30.39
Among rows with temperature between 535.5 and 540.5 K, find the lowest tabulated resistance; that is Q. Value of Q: 25.47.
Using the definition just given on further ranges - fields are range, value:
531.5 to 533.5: 33.93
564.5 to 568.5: 27.48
